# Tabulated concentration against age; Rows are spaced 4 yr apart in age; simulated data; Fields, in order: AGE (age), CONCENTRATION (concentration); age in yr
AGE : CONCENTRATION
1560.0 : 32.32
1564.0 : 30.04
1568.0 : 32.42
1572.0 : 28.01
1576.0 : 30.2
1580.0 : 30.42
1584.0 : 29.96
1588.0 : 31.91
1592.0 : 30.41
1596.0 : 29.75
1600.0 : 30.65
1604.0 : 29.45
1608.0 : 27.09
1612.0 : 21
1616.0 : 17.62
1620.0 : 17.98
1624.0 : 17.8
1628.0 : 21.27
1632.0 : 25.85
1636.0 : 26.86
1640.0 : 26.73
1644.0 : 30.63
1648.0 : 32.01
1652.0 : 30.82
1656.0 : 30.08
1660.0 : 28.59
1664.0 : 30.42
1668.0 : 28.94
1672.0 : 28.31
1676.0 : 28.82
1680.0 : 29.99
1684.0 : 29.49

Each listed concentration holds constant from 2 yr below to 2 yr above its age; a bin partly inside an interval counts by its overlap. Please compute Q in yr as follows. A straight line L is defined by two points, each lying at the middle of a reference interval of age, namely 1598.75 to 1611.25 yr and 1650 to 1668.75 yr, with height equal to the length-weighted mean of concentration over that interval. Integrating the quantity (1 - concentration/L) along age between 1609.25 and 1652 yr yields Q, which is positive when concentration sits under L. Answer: 7.1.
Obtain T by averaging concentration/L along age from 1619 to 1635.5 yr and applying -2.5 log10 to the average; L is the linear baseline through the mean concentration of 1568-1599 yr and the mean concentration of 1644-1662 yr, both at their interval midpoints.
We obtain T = 0.38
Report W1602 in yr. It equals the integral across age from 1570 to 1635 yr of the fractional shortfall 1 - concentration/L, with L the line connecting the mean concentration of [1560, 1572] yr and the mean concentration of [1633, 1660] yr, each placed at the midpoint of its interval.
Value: 8.59 yr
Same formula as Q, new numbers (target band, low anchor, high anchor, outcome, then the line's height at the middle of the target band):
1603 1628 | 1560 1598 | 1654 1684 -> 7.11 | 30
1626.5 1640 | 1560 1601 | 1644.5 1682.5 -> 2.22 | 30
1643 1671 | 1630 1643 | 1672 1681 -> -2.18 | 28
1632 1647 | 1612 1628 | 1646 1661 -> -1.48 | 25.5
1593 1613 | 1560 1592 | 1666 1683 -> 1.38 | 30.1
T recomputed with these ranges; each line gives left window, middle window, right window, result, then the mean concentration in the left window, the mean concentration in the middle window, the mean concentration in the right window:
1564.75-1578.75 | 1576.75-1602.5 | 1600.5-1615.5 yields -0.10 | 30.2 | 30.5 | 25.5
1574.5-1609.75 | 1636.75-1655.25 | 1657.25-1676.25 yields -0.02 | 30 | 29.8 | 29.1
